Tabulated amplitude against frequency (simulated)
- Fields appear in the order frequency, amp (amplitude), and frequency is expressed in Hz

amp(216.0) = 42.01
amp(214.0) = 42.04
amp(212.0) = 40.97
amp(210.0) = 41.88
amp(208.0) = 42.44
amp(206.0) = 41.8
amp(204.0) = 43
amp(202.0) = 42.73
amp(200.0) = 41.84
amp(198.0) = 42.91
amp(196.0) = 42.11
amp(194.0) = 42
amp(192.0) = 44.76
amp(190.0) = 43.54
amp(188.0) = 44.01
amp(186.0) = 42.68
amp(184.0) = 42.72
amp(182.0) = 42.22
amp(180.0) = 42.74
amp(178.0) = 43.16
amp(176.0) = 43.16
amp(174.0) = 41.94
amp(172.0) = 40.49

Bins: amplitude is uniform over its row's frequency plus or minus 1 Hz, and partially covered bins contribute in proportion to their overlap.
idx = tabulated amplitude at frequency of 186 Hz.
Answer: 42.68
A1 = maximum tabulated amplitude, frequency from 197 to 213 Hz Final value 43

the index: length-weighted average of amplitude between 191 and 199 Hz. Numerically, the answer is 42.9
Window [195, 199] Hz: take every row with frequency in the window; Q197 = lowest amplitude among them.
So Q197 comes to 42.11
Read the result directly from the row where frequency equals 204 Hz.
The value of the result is 43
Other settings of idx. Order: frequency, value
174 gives 41.94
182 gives 42.22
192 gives 44.76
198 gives 42.91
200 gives 41.84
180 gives 42.74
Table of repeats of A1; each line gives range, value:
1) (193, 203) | 42.91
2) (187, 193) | 44.76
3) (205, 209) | 42.44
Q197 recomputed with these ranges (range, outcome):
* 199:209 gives 41.8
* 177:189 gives 42.22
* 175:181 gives 42.74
